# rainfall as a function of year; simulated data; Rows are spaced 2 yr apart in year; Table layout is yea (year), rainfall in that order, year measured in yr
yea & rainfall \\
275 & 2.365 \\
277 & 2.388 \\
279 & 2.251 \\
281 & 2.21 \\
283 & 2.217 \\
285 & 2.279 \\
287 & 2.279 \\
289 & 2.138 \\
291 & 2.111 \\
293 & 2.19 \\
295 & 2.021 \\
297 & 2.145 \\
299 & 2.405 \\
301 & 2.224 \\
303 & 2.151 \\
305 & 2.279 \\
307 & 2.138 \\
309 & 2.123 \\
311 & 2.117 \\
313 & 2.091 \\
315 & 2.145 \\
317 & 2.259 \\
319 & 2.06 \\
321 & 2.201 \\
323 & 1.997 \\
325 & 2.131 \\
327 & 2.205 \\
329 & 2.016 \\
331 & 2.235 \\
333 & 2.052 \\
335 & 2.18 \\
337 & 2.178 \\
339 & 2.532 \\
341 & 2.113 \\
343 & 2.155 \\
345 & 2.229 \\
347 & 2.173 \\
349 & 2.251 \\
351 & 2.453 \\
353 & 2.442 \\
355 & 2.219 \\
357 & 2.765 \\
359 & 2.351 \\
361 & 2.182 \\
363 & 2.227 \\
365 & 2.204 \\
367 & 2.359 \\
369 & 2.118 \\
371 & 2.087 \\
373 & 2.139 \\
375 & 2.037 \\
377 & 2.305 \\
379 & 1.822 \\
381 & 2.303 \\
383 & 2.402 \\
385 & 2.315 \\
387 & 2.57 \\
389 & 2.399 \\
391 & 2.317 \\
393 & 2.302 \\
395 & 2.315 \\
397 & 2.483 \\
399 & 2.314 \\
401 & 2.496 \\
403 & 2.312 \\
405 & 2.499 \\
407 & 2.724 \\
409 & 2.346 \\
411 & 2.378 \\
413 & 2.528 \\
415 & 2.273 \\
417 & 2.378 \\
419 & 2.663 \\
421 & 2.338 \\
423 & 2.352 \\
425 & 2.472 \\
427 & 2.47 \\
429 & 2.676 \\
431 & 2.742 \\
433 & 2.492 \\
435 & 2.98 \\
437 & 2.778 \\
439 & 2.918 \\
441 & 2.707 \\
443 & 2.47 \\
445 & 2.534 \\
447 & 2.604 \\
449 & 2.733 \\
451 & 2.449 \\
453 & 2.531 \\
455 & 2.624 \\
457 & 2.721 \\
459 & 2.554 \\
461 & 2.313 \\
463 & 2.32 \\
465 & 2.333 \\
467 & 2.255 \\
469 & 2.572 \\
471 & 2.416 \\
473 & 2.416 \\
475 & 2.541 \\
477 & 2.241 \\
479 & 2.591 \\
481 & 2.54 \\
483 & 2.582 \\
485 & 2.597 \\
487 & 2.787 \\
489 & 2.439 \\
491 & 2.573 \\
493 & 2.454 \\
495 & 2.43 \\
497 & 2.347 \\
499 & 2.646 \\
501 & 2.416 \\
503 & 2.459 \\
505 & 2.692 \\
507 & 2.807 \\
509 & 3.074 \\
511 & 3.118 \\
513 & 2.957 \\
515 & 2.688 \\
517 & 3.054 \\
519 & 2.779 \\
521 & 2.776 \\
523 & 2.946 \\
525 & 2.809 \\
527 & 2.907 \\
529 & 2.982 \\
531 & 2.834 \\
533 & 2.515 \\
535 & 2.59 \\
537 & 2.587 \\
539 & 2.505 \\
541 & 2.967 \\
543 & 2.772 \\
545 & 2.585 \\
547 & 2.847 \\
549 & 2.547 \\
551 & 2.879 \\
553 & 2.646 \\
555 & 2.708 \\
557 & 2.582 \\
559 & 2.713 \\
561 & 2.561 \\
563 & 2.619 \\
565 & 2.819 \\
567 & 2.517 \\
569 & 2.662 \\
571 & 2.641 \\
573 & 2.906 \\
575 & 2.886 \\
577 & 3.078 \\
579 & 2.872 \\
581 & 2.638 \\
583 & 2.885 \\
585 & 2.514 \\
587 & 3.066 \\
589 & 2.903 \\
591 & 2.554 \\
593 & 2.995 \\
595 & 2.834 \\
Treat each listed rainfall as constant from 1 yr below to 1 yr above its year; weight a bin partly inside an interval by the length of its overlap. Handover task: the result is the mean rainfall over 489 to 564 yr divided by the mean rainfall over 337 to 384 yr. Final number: 1.20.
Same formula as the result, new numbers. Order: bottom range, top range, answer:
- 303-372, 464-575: 1.20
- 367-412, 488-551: 1.17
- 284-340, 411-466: 1.17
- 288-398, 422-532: 1.18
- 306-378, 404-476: 1.15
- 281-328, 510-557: 1.28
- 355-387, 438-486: 1.12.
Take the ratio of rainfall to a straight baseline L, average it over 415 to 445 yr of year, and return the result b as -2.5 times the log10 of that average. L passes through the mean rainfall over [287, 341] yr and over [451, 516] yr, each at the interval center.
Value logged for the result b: -0.07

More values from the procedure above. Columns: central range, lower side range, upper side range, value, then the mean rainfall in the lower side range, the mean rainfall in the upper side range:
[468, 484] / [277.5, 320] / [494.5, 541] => 0.064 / 2.18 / 2.74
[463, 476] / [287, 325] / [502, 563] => 0.078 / 2.16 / 2.76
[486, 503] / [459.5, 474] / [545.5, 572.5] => -0.017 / 2.38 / 2.68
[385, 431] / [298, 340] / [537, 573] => -0.033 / 2.18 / 2.68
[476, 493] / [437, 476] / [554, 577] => 0.017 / 2.53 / 2.71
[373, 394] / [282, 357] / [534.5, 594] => 0.033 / 2.2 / 2.74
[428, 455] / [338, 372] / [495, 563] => -0.065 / 2.29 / 2.73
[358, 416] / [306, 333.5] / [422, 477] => 0.015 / 2.13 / 2.55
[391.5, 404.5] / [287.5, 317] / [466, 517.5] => 0.006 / 2.17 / 2.6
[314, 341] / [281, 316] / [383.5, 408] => 0.042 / 2.18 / 2.42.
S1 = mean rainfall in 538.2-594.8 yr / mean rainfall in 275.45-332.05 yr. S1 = 1.26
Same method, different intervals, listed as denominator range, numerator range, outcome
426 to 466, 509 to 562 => 1.07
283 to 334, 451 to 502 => 1.15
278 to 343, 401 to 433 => 1.14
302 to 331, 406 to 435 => 1.17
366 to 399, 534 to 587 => 1.20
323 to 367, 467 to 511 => 1.14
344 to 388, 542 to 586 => 1.20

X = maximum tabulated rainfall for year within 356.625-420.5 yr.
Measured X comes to 2.765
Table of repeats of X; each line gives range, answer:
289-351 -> 2.532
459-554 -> 3.118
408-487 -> 2.98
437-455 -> 2.918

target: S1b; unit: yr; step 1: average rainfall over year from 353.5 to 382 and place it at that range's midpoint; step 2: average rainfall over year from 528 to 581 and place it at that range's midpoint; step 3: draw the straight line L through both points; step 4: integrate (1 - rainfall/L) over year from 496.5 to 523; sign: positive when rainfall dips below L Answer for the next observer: -1.7 yr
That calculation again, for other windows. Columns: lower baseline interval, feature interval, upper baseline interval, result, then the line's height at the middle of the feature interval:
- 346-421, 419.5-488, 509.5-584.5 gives -0.8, 2.52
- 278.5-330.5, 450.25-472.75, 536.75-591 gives 0.5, 2.51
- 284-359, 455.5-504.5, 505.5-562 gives 2.7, 2.63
